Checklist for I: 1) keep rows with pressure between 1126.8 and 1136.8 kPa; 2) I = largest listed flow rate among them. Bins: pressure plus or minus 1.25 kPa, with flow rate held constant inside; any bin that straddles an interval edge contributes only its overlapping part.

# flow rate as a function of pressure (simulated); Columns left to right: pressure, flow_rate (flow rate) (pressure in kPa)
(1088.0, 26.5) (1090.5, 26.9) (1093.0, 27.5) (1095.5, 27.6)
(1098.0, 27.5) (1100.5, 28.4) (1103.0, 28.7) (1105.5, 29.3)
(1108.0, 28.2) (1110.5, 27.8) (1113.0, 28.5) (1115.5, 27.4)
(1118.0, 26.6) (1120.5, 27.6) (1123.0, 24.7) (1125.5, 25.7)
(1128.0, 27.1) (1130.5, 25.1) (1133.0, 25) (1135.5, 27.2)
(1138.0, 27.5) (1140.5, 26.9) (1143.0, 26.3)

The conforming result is 27.2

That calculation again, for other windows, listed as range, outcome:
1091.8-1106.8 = 29.3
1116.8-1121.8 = 27.6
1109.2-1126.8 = 28.5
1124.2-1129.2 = 27.1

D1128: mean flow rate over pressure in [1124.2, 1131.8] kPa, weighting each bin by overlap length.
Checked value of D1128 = 26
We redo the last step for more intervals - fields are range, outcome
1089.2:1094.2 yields 27.2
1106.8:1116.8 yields 28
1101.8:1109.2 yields 28.7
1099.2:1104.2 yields 28.5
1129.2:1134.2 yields 25.1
